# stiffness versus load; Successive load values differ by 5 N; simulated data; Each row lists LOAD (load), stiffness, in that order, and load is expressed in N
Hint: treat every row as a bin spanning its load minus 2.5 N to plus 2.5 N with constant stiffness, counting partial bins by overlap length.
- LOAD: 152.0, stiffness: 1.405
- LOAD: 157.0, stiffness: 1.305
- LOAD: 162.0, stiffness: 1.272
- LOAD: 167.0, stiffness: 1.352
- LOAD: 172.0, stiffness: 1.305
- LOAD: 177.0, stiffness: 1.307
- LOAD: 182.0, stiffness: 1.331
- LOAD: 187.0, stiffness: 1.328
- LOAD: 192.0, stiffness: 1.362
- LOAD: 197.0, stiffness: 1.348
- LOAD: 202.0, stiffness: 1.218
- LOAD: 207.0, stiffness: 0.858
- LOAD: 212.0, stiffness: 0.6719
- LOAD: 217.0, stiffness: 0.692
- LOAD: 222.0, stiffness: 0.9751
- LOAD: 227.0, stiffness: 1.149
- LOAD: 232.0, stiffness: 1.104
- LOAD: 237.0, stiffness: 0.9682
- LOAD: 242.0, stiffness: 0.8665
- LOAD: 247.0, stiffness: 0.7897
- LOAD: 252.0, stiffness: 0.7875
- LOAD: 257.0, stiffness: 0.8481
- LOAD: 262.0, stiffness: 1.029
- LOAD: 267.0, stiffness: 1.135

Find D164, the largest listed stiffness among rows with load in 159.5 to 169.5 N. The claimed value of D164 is 1.352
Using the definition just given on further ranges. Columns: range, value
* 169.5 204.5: 1.362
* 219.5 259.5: 1.149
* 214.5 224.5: 0.9751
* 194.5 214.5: 1.348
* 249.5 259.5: 0.8481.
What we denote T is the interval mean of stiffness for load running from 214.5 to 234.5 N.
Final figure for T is 0.98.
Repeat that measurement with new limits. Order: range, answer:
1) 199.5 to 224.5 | 0.883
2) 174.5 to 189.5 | 1.32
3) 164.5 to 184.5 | 1.32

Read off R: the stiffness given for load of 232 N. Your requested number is 1.104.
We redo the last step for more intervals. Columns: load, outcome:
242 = 0.8665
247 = 0.7897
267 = 1.135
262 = 1.029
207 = 0.858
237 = 0.9682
